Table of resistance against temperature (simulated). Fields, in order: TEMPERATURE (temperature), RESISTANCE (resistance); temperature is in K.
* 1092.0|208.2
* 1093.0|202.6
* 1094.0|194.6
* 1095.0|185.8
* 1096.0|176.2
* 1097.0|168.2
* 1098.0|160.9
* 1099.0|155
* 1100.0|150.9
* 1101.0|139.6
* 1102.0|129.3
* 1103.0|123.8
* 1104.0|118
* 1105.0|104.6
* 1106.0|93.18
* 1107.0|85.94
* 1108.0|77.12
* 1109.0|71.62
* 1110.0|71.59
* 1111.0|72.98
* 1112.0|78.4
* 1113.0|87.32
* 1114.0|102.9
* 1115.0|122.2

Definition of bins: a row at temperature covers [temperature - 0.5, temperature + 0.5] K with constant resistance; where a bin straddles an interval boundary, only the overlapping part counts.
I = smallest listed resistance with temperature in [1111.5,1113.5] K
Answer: 78.4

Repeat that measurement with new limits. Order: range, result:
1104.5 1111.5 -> 71.59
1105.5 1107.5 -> 85.94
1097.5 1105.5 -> 104.6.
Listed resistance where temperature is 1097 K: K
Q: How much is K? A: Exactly 168.2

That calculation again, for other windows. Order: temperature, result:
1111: 72.98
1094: 194.6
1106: 93.18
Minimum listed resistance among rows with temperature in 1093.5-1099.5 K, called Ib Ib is 155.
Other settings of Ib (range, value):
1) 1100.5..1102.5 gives 129.3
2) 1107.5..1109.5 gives 71.62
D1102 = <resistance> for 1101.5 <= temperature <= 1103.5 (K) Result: 127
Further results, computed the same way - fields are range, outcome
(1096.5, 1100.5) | 159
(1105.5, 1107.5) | 89.6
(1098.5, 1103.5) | 140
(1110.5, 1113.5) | 79.6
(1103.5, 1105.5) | 111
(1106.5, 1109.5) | 78.2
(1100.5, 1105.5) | 123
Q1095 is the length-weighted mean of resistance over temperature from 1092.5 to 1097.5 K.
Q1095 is 185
